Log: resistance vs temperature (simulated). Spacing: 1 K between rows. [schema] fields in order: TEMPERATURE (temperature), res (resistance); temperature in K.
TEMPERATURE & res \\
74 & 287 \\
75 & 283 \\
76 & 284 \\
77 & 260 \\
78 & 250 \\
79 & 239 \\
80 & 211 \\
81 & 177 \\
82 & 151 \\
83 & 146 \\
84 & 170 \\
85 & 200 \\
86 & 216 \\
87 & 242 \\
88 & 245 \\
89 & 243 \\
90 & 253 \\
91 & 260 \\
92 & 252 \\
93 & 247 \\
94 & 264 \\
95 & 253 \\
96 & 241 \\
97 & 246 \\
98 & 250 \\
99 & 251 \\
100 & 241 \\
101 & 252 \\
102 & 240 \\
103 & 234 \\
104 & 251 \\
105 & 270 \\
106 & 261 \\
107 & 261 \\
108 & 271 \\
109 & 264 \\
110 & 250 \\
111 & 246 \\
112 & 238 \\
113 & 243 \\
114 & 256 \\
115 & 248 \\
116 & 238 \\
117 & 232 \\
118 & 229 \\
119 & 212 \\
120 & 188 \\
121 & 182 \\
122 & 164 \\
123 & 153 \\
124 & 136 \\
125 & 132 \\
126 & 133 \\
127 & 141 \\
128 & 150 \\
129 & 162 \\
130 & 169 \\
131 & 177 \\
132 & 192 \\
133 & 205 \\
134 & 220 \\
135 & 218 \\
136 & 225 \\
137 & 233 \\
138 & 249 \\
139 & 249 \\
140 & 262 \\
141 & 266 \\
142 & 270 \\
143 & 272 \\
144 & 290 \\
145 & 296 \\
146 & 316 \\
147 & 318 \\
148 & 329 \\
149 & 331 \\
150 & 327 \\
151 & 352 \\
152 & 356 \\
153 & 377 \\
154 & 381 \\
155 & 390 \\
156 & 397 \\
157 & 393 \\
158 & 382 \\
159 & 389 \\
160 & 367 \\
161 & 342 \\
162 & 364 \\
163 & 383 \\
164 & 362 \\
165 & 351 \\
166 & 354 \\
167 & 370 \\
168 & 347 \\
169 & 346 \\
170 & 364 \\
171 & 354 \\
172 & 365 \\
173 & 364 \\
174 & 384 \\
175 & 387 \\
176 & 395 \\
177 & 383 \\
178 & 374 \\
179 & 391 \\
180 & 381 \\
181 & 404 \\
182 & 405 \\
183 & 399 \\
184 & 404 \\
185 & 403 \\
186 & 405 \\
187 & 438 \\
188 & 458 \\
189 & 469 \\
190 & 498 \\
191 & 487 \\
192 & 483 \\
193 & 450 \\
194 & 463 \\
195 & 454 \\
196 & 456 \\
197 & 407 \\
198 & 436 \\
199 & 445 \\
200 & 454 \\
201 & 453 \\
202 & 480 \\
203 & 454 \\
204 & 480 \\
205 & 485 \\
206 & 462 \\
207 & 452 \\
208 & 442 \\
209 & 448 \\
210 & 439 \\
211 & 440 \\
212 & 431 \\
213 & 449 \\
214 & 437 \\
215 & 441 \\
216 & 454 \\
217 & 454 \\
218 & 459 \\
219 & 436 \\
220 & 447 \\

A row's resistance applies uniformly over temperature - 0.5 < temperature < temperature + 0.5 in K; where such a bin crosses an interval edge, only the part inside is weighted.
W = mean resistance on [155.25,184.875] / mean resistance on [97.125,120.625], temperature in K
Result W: 1.5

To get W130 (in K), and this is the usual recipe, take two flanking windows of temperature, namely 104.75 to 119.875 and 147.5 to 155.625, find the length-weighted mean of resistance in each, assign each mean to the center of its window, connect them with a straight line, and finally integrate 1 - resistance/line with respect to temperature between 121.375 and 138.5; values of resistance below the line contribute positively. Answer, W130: 6.8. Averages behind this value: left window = 246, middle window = 180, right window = 356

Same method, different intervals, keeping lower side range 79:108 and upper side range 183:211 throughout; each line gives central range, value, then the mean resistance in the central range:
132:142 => 2.8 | 236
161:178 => 1.2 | 367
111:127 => 4.8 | 199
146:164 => 0.0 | 362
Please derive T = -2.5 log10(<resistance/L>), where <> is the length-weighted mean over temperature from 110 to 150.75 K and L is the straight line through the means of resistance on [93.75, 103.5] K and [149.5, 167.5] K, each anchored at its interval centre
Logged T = 0.34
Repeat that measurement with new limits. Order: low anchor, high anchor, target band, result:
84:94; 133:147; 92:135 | 0.129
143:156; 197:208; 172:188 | 0.030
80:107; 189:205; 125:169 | 0.212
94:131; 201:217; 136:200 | -0.054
